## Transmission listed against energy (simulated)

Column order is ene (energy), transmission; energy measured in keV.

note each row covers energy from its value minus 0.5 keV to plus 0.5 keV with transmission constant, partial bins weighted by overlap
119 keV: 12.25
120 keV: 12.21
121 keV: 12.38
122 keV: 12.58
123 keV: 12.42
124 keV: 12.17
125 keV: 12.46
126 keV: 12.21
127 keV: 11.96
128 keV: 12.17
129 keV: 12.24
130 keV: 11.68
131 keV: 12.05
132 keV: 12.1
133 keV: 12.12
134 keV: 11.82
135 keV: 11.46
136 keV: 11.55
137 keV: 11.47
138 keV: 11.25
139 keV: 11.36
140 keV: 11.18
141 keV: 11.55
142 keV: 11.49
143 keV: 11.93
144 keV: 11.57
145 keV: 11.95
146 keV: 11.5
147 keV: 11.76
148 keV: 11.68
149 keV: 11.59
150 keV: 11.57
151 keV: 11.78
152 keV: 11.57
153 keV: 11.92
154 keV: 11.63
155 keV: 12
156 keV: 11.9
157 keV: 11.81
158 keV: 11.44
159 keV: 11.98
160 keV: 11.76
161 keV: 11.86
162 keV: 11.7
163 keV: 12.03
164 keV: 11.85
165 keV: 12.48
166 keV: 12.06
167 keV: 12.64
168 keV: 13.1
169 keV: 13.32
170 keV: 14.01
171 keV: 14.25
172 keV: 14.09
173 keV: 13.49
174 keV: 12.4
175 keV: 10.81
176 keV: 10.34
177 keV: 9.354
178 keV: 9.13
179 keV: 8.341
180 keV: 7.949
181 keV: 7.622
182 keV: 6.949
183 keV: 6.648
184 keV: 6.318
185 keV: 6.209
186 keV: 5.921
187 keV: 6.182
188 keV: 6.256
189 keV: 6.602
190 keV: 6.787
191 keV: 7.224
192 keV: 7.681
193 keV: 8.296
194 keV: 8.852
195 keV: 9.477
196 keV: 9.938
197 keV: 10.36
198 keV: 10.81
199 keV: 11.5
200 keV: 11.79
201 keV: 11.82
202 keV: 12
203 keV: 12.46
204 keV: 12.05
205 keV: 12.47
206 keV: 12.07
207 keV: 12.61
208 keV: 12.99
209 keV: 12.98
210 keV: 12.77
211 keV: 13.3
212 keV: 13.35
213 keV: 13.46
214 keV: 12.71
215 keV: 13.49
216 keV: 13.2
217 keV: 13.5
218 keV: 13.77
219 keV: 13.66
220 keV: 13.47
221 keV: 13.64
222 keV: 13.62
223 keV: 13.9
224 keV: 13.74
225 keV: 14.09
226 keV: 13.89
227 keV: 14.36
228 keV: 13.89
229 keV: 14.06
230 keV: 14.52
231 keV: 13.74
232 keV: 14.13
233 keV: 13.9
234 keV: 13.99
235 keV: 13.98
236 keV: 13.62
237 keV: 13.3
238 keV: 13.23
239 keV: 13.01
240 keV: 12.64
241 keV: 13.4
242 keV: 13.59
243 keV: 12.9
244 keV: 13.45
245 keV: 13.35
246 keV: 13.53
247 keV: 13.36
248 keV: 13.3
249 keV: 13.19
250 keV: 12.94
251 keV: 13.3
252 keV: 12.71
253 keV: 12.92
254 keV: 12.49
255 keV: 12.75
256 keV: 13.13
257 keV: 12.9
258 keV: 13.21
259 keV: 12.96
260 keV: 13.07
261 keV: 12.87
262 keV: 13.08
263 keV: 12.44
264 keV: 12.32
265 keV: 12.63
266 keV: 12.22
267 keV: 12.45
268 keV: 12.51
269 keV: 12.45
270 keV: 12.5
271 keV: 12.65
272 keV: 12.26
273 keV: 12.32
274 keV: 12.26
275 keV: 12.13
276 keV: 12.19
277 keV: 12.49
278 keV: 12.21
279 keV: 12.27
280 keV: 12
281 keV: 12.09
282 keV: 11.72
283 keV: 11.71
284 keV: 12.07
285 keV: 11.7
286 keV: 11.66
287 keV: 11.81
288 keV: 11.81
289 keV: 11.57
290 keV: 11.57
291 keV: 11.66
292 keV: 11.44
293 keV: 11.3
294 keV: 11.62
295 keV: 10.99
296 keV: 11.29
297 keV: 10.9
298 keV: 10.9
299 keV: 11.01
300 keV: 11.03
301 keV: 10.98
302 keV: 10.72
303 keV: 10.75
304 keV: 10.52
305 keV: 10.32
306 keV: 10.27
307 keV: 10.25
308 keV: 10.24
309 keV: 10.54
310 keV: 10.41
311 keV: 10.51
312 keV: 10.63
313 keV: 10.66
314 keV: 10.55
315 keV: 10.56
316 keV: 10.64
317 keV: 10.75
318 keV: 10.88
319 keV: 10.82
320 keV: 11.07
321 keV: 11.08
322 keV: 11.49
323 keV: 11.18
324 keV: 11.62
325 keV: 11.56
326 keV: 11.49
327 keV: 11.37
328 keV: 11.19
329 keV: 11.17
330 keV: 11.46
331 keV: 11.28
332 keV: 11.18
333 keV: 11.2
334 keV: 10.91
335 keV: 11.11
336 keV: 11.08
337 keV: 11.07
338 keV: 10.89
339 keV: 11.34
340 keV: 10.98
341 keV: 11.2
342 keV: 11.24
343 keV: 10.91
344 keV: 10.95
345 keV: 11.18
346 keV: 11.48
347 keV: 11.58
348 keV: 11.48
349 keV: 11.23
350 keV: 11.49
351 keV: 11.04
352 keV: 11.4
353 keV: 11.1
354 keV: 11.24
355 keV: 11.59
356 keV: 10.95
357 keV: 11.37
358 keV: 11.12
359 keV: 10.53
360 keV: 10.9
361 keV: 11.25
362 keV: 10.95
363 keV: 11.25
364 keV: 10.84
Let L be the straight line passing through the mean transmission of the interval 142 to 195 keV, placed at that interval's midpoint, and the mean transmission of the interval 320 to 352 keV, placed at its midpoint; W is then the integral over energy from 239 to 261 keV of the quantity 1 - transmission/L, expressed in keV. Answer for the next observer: -4.6 keV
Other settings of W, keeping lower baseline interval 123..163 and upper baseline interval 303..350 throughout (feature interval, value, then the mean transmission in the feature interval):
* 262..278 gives -1.7 keV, 12.4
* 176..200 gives 7.1 keV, 8.14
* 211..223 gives -2.1 keV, 13.5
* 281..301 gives -0.6 keV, 11.5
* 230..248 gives -3.4 keV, 13.5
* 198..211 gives -0.9 keV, 12.3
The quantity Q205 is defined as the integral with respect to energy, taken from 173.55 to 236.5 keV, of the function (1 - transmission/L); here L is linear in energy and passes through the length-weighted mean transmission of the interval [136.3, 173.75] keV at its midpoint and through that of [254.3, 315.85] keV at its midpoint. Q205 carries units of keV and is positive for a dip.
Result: 3.3 keV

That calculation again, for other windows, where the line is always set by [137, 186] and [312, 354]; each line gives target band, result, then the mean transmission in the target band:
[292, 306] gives 0.2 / 10.9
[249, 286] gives -4.5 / 12.5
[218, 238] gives -4.9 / 13.8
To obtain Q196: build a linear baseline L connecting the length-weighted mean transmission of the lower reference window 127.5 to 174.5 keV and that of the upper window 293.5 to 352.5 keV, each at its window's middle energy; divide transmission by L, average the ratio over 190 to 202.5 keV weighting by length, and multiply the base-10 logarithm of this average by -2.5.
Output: 0.19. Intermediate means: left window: 12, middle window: 9.85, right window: 11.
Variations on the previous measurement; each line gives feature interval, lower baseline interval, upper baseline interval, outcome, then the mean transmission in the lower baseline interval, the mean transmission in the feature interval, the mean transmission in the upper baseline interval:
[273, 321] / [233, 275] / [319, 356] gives 0.079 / 13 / 11.2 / 11.2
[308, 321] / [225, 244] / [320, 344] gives 0.096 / 13.7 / 10.7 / 11.2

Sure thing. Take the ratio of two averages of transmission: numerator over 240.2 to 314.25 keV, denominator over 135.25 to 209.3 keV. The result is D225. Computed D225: 1.11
